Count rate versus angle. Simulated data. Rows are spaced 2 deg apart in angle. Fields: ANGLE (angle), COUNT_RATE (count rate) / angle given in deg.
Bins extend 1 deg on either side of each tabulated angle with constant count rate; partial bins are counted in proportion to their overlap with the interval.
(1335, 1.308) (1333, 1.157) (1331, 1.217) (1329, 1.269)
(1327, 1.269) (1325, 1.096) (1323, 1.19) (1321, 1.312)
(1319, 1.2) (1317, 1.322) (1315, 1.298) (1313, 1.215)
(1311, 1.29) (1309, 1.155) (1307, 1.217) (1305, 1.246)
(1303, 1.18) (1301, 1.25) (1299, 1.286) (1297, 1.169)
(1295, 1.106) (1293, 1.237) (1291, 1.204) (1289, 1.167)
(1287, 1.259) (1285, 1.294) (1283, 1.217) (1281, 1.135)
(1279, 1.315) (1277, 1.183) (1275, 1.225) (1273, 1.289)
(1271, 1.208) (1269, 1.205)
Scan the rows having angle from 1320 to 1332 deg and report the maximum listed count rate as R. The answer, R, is 1.312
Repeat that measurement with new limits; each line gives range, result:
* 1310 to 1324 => 1.322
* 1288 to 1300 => 1.286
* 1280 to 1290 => 1.294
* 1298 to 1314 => 1.29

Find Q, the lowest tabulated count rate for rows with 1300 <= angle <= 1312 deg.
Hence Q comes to 1.155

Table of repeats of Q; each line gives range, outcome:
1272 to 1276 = 1.225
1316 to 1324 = 1.19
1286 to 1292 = 1.167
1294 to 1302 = 1.106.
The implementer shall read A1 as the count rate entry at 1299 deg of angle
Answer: 1.286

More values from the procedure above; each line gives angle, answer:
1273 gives 1.289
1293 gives 1.237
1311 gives 1.29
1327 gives 1.269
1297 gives 1.169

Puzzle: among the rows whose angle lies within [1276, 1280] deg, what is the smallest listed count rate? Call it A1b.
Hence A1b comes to 1.183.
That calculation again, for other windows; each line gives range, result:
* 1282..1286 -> 1.217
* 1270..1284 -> 1.135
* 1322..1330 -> 1.096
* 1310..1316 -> 1.215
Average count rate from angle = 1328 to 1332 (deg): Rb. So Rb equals 1.24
